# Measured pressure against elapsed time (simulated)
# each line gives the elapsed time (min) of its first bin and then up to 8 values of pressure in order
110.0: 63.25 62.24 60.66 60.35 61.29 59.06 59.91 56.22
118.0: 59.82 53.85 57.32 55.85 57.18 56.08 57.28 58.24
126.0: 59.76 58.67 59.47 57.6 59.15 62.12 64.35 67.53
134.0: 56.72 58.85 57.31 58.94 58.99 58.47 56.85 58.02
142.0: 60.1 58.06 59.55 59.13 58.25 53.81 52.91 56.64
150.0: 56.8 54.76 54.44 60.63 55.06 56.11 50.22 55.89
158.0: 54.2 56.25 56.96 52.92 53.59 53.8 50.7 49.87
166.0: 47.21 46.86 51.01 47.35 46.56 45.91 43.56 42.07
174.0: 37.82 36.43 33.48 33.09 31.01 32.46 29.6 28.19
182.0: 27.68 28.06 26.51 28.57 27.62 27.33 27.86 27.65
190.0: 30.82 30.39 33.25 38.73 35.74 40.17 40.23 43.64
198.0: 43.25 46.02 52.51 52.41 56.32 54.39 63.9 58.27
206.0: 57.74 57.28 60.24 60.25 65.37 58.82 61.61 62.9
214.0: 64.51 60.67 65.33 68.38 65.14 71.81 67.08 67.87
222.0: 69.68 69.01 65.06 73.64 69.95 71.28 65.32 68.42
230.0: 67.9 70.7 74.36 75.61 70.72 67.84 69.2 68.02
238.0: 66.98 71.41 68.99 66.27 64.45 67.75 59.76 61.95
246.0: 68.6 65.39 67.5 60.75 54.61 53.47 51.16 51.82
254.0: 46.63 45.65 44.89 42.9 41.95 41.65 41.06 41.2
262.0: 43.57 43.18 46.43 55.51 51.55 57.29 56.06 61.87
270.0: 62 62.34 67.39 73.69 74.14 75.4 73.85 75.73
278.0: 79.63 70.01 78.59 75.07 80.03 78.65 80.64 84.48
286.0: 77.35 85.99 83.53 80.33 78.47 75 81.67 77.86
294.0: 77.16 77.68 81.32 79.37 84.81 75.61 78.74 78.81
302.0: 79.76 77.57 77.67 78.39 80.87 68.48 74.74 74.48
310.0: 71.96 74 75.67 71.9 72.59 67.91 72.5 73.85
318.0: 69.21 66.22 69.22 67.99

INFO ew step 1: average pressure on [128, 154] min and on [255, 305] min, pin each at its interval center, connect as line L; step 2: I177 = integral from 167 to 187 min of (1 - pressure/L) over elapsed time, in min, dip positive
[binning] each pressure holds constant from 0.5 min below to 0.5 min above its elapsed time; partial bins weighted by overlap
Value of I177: 8.3 min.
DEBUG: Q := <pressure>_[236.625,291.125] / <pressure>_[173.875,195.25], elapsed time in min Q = 2.03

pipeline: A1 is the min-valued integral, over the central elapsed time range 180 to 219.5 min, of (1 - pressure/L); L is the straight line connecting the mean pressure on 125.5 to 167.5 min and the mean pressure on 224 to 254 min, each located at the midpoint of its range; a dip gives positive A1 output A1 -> 9.5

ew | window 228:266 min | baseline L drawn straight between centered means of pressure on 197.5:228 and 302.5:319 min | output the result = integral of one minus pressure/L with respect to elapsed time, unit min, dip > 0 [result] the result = 4.2 min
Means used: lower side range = 62.1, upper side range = 73.6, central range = 58.6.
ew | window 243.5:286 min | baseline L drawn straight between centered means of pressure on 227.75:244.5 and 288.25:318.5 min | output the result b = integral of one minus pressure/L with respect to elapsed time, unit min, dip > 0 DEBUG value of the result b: 6.6 min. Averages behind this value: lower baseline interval 68.5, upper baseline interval 76.3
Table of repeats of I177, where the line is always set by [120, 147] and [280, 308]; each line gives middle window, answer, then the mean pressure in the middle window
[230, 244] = 0.5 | 69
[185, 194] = 4.8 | 30.6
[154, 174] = 3.9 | 50.4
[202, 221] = 1.7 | 62.4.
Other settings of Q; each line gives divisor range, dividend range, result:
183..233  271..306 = 1.43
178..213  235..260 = 1.36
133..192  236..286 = 1.32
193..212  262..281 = 1.23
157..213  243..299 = 1.47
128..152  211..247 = 1.16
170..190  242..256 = 1.77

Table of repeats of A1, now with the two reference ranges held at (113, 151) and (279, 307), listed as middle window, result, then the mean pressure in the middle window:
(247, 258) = 3.2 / 52.1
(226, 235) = 0.1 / 70.4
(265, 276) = 1.7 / 64.2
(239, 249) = 1.0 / 65.7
